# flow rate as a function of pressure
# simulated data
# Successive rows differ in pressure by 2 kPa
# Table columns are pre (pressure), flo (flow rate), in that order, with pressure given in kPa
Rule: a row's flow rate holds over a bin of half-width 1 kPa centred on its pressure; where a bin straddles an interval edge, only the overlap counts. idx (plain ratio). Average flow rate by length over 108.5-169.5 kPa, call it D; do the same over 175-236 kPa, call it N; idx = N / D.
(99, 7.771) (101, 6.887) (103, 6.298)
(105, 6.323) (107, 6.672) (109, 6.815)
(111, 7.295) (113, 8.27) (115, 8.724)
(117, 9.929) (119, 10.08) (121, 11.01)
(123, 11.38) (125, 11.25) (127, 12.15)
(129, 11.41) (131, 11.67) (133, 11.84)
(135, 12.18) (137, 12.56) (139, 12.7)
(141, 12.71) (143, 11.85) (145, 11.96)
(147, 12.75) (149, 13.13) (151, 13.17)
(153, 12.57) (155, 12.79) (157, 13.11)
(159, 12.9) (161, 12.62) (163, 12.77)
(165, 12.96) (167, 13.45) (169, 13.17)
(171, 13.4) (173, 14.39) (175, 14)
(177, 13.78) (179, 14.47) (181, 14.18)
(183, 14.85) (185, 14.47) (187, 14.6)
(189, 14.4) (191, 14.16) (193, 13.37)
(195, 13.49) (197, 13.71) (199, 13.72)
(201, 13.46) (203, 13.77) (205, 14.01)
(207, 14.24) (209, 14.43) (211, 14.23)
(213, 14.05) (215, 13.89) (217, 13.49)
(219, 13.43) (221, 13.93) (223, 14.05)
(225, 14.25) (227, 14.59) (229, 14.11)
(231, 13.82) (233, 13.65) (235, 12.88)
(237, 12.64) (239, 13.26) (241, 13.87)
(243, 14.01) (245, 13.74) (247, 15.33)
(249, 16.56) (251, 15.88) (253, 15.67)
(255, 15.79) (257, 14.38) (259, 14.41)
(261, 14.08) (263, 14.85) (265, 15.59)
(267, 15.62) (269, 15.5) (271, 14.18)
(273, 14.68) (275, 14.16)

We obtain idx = 1.2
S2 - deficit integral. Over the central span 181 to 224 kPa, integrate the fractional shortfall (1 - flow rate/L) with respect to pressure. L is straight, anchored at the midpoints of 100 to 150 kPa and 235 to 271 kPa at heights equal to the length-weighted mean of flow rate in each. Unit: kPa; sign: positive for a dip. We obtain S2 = -3.4 kPa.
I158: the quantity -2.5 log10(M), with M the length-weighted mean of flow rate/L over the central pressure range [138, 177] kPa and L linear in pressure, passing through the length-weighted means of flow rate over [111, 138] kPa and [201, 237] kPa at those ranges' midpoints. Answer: -0.10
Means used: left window 10.8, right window 13.9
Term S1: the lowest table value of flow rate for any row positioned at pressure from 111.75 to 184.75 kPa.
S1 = 8.27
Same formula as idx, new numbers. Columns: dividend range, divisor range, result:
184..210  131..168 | 1.11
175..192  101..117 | 1.95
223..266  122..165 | 1.17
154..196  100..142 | 1.38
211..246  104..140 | 1.36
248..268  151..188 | 1.13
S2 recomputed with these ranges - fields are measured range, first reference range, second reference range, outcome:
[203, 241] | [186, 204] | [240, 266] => 1.4 kPa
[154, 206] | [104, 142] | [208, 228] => -4.9 kPa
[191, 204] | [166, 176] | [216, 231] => 0.2 kPa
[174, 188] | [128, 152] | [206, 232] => -1.2 kPa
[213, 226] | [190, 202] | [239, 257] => 0.4 kPa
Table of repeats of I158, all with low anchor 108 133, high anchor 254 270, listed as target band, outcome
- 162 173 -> -0.13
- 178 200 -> -0.14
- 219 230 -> -0.03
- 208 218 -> -0.06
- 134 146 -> -0.15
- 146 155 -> -0.16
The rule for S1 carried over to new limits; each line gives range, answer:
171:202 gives 13.37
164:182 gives 12.96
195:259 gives 12.64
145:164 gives 11.96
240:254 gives 13.74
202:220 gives 13.43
